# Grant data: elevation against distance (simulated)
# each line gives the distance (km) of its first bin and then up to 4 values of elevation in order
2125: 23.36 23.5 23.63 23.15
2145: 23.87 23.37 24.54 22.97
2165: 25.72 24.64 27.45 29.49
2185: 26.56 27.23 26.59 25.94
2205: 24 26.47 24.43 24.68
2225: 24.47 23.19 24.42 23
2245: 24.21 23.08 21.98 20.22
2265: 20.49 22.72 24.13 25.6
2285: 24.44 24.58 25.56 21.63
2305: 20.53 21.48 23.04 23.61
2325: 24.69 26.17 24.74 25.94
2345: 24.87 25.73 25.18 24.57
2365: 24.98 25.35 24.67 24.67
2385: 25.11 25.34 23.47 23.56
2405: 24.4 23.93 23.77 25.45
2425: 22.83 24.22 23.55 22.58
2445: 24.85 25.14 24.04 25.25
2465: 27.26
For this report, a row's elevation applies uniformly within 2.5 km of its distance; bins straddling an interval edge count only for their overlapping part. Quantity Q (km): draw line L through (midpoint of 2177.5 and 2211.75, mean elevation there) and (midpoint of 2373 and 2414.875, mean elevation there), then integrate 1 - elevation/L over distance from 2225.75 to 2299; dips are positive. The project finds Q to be 6.9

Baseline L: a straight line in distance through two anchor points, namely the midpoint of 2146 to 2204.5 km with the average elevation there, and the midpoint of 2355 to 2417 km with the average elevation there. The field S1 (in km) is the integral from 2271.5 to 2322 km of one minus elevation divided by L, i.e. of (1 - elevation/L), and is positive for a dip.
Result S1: 3.2 km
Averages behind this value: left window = 25.7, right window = 24.5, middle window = 23.4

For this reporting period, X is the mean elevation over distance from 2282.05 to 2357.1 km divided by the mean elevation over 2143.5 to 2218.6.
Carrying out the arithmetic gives 0.9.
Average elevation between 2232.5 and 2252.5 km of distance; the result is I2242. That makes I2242 23.7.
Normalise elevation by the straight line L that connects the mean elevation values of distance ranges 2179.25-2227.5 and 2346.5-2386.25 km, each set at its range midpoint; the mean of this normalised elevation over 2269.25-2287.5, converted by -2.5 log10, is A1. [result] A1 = 0.05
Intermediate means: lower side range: 25.9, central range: 24.4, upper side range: 25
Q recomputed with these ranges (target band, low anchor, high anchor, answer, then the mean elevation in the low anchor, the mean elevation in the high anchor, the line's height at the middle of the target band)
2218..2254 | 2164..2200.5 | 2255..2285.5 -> 0.81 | 26.8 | 22.8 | 24.3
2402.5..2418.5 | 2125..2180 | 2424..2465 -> 0.13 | 24.5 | 24.3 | 24.3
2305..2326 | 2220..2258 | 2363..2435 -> 1.01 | 23.5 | 24.4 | 23.9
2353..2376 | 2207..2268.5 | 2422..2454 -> -1.22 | 23.4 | 23.9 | 23.7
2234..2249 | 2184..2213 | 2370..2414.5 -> 1.15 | 26.1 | 24.4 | 25.7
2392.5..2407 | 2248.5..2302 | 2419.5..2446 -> -0.10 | 23.1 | 23.7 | 23.6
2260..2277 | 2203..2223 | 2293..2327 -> 1.19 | 24.9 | 22.9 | 23.7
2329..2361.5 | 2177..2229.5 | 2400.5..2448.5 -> -0.85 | 25.9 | 24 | 24.7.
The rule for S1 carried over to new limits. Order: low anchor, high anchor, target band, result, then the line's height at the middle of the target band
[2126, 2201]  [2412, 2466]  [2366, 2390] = -0.4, 24.5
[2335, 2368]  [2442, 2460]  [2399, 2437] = 1.3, 24.9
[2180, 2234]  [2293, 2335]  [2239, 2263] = 2.2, 24.6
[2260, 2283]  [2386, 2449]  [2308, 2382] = -3.7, 23.5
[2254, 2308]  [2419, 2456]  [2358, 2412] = -2.1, 23.7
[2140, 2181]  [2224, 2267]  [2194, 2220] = -1.7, 23.8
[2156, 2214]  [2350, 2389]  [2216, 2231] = 0.9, 25.8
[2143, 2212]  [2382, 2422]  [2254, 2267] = 2.3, 25.2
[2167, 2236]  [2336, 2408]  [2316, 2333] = 0.3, 25.1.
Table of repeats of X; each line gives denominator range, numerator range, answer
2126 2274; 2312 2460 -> 1.01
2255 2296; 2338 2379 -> 1.08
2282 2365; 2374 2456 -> 1.00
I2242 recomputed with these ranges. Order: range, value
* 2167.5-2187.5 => 27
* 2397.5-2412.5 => 24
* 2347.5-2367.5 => 25.1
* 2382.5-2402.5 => 24.4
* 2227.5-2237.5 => 23.8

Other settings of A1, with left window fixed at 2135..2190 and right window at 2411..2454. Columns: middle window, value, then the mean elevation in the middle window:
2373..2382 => -0.02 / 24.7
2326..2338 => -0.04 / 25.4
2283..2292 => 0.01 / 24.5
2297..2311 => 0.15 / 21.3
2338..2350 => -0.04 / 25.5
